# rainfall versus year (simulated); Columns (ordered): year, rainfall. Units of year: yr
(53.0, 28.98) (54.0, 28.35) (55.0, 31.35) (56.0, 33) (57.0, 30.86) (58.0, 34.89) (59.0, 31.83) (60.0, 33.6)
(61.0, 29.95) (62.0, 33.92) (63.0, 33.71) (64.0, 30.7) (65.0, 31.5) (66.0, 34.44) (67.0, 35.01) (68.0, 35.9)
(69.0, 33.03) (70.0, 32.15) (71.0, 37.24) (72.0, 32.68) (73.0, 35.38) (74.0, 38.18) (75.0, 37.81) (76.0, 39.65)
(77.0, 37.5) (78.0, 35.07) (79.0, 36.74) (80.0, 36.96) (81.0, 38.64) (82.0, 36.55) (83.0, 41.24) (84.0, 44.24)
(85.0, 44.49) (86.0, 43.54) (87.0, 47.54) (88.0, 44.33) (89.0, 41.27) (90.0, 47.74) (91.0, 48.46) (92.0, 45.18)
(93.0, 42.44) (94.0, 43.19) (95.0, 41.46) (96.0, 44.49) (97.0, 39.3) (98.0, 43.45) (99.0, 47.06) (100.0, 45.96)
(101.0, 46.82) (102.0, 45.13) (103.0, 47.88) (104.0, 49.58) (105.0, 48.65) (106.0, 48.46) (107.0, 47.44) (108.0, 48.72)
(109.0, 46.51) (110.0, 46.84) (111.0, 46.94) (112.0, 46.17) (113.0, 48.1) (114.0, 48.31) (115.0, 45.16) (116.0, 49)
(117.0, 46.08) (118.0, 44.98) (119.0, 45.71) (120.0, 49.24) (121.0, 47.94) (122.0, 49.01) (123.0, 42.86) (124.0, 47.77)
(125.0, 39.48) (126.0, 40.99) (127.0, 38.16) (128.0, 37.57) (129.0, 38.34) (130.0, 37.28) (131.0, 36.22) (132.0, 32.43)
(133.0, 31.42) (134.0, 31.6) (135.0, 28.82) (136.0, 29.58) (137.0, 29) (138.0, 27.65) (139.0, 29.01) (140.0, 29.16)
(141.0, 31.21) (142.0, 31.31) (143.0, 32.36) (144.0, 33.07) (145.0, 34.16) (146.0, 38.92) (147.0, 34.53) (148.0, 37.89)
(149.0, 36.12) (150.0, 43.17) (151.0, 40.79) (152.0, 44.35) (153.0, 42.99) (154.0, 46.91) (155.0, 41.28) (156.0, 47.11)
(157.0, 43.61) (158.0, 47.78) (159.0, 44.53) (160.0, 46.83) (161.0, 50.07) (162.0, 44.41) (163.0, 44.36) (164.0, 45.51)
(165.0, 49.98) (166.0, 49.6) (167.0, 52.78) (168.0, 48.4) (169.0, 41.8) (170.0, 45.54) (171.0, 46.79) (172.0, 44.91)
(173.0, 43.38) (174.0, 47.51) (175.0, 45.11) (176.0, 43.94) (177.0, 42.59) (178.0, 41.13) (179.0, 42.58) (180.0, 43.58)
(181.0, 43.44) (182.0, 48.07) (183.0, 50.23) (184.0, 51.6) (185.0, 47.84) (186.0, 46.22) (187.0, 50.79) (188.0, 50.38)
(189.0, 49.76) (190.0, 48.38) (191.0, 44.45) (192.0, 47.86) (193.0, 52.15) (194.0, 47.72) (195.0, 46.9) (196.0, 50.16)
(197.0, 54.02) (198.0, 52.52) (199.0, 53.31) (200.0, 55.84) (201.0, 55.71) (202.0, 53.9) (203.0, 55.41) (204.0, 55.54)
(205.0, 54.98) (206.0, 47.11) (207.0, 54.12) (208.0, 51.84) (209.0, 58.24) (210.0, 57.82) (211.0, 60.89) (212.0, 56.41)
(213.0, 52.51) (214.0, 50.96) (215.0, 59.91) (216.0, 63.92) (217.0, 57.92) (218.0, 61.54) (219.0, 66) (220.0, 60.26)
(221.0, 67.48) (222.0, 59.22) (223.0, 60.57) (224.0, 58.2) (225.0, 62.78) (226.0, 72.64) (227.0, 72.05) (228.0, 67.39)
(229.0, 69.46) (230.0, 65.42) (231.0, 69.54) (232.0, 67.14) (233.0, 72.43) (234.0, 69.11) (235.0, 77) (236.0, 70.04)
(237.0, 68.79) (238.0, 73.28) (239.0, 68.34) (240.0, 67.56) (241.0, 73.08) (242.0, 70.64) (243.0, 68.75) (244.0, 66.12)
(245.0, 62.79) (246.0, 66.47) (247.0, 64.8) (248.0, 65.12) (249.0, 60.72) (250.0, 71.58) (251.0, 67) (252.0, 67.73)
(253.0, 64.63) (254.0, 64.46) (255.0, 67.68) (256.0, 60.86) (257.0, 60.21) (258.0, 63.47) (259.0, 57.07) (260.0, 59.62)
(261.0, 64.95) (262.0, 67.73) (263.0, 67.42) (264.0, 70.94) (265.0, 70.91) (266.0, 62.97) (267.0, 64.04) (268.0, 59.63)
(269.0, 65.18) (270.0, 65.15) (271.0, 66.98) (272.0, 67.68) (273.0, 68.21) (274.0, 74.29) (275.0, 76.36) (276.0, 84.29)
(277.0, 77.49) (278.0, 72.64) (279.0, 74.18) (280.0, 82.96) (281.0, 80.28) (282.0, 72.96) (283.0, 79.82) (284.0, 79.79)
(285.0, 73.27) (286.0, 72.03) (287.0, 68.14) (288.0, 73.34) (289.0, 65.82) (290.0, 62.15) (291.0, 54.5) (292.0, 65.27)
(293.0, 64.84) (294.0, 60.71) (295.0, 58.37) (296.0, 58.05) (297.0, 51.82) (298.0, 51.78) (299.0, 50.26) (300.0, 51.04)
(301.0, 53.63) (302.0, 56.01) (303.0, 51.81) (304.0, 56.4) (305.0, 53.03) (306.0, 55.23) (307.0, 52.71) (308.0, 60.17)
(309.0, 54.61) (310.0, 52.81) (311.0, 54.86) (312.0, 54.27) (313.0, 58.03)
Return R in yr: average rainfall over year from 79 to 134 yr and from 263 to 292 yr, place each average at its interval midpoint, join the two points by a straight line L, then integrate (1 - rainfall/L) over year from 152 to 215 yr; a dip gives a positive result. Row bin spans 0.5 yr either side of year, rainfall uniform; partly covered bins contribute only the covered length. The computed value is 7.9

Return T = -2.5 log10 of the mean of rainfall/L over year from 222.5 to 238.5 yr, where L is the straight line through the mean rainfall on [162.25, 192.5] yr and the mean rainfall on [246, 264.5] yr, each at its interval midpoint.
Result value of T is -0.16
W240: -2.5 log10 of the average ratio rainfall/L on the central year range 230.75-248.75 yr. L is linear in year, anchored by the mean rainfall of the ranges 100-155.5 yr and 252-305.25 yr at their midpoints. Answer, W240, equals -0.17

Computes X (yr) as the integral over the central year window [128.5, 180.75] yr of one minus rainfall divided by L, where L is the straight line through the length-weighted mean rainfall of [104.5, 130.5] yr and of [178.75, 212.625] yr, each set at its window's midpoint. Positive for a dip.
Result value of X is 8.59 yr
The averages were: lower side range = 45.2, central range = 40.3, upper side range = 51.2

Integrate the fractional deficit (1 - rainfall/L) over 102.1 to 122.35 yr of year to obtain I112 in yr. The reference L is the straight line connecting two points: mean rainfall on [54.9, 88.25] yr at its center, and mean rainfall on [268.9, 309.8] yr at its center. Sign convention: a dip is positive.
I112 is -2.9 yr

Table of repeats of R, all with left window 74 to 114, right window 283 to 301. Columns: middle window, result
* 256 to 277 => -2.3 yr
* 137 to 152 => 4.4 yr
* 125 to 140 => 4.4 yr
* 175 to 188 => 1.5 yr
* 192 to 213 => 0.2 yr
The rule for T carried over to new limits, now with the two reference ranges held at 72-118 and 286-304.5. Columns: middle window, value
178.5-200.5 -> 0.04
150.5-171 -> 0.06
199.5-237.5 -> -0.16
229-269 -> -0.20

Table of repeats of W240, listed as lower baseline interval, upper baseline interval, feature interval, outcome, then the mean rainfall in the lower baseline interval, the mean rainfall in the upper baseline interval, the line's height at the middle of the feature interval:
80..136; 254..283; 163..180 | 0.172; 43.4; 68.9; 53.5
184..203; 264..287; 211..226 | -0.057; 50.6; 72.2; 57.2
